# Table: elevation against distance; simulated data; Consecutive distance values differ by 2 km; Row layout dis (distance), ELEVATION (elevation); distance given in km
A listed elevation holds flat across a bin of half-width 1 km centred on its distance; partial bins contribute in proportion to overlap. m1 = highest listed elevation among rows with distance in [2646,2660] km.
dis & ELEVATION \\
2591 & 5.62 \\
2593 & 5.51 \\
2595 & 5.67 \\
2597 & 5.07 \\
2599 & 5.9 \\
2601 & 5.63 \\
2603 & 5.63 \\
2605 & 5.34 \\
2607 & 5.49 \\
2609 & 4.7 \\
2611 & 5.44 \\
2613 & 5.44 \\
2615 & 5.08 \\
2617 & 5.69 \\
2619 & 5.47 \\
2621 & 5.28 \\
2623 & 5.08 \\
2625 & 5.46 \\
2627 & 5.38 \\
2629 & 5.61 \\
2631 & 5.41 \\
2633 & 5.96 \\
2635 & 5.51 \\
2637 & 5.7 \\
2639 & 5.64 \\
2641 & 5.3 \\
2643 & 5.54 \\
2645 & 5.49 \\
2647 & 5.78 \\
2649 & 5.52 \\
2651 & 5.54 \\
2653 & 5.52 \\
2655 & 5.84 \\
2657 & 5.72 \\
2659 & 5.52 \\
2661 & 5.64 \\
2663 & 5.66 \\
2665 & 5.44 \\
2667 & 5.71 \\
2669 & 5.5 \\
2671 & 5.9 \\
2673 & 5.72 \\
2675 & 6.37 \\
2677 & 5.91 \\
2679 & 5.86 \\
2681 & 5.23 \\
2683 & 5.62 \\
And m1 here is 5.84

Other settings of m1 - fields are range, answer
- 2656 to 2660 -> 5.72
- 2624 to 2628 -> 5.46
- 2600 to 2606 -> 5.63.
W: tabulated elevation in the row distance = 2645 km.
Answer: 5.49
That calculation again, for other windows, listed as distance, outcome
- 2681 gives 5.23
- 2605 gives 5.34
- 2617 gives 5.69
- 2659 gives 5.52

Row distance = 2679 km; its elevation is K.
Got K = 5.86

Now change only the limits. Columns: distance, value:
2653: 5.52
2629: 5.61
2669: 5.5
